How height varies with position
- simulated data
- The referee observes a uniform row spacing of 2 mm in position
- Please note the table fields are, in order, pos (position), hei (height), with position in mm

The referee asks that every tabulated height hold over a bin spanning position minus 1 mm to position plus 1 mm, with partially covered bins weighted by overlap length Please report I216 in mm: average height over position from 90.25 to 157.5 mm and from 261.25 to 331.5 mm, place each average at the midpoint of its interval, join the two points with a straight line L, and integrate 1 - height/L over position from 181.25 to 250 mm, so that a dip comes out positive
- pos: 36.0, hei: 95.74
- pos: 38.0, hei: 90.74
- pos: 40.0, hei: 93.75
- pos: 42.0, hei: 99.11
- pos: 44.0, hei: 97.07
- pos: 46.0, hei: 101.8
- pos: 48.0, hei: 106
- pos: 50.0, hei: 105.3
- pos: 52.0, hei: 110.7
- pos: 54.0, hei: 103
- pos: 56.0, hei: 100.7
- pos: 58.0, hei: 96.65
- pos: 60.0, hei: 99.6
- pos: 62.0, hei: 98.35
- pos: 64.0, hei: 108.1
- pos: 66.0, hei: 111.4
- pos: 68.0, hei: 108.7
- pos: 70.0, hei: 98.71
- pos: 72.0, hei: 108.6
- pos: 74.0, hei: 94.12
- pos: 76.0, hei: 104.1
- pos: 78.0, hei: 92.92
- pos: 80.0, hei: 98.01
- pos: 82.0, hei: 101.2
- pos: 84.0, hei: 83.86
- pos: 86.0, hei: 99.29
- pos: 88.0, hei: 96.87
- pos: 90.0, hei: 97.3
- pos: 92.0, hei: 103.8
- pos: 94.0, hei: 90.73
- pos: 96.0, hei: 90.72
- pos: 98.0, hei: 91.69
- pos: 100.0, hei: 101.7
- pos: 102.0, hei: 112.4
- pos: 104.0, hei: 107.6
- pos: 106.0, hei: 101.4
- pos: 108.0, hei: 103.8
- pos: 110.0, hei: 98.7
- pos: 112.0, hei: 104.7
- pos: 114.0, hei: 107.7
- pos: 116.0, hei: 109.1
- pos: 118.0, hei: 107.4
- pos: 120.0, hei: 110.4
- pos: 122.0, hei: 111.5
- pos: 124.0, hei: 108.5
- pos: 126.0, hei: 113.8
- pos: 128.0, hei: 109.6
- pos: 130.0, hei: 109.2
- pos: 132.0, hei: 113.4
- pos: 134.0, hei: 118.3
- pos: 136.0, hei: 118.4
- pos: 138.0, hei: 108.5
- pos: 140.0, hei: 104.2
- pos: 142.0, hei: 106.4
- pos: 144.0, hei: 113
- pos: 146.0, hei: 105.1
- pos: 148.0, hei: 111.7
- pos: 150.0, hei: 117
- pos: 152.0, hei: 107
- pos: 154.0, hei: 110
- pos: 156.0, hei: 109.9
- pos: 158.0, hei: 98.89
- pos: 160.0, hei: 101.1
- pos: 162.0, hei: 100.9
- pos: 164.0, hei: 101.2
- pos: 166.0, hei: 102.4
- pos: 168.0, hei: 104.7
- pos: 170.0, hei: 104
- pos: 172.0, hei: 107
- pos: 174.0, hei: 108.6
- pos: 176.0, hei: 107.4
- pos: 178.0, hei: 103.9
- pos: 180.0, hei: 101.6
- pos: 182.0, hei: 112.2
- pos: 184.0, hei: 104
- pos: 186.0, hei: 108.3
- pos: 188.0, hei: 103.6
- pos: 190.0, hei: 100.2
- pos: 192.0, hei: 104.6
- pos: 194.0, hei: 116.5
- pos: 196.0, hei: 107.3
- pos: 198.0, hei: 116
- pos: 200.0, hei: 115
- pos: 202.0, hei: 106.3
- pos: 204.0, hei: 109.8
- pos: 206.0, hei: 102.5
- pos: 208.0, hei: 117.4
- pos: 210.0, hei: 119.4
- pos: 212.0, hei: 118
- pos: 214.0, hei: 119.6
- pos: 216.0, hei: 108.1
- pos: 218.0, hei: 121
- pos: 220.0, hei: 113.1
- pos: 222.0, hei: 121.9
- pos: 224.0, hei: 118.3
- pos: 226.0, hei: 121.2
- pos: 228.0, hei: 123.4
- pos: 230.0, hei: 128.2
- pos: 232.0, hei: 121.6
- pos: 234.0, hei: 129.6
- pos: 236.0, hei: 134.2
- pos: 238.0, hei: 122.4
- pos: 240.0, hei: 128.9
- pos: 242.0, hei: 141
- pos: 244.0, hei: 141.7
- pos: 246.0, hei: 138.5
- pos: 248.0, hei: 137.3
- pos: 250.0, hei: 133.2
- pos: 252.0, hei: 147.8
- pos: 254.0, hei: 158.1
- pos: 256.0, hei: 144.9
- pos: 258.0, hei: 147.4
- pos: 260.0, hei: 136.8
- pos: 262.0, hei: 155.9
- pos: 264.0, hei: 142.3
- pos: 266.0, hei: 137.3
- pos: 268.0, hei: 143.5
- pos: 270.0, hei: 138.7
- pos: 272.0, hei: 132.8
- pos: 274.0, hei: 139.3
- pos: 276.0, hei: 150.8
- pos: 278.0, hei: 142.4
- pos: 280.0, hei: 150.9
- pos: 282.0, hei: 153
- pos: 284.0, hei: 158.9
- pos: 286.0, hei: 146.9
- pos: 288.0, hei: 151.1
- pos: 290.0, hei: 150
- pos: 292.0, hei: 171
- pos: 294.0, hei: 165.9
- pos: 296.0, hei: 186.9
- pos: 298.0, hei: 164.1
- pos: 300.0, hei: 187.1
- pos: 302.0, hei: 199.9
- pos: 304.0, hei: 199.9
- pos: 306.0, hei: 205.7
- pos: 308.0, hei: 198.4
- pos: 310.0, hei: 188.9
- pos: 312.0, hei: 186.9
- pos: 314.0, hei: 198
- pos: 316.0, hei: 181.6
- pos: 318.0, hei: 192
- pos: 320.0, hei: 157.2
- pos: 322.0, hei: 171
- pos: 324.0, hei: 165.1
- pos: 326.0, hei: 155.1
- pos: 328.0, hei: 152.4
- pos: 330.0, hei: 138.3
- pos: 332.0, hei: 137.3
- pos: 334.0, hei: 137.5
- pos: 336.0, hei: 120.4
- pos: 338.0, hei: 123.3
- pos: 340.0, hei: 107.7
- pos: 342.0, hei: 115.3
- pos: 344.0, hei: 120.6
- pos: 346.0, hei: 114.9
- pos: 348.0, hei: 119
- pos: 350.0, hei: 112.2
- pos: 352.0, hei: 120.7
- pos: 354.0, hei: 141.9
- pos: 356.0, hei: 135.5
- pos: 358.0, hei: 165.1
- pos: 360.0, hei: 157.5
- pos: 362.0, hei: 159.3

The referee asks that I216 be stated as 9.5 mm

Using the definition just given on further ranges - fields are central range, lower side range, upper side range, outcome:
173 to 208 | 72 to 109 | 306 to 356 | 3.5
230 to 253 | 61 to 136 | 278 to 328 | 2.8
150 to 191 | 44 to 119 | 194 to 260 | 3.9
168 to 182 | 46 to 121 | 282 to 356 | 2.0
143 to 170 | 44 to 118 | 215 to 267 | 2.3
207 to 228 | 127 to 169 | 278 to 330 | 2.9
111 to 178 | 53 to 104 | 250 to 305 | 5.5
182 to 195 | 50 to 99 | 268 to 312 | 2.7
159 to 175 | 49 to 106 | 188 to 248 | 1.3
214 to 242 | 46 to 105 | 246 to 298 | 3.1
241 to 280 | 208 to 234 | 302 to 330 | 0.5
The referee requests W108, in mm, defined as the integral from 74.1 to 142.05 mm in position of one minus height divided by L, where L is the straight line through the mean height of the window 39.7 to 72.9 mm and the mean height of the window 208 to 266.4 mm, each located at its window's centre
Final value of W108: 4.4 mm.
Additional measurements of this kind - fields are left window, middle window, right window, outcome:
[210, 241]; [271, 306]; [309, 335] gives -2.7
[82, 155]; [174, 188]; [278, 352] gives 1.8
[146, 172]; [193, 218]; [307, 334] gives 2.2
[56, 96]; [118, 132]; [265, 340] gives 0.3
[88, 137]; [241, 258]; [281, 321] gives 1.6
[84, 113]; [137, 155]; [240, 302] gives 0.7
